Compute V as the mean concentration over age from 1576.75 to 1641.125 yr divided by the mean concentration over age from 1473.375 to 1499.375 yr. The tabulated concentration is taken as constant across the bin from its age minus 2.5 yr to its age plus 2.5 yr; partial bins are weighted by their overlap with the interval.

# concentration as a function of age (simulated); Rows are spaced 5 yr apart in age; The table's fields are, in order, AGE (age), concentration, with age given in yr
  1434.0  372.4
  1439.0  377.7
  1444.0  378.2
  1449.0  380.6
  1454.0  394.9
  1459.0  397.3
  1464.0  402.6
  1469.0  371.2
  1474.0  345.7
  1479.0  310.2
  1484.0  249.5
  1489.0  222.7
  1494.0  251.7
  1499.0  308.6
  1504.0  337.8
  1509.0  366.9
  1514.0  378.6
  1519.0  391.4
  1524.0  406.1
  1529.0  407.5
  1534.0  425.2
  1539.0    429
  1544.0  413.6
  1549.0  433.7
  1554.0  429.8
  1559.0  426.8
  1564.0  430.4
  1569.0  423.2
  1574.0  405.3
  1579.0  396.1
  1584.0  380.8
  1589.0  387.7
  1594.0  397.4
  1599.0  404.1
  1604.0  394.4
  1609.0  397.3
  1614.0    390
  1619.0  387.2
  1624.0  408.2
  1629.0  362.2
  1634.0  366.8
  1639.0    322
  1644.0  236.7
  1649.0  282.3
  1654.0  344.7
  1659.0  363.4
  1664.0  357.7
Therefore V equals 1.4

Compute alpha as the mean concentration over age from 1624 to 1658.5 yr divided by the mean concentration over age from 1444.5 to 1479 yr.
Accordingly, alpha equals 0.9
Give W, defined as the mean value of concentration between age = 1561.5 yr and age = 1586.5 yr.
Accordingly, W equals 407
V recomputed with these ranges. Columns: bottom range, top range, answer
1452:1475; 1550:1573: 1.11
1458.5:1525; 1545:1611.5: 1.22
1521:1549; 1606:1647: 0.86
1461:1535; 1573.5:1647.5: 1.09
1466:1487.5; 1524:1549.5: 1.32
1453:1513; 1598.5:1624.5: 1.20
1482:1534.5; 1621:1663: 1.00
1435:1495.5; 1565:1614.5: 1.16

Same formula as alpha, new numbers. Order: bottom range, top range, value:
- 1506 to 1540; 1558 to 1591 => 1.02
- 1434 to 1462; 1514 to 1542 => 1.06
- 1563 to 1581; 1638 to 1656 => 0.71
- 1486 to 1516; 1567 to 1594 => 1.29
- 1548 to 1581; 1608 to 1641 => 0.89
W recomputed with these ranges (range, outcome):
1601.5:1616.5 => 394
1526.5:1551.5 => 422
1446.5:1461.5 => 391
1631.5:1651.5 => 302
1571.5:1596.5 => 393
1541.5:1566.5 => 427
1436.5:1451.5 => 379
